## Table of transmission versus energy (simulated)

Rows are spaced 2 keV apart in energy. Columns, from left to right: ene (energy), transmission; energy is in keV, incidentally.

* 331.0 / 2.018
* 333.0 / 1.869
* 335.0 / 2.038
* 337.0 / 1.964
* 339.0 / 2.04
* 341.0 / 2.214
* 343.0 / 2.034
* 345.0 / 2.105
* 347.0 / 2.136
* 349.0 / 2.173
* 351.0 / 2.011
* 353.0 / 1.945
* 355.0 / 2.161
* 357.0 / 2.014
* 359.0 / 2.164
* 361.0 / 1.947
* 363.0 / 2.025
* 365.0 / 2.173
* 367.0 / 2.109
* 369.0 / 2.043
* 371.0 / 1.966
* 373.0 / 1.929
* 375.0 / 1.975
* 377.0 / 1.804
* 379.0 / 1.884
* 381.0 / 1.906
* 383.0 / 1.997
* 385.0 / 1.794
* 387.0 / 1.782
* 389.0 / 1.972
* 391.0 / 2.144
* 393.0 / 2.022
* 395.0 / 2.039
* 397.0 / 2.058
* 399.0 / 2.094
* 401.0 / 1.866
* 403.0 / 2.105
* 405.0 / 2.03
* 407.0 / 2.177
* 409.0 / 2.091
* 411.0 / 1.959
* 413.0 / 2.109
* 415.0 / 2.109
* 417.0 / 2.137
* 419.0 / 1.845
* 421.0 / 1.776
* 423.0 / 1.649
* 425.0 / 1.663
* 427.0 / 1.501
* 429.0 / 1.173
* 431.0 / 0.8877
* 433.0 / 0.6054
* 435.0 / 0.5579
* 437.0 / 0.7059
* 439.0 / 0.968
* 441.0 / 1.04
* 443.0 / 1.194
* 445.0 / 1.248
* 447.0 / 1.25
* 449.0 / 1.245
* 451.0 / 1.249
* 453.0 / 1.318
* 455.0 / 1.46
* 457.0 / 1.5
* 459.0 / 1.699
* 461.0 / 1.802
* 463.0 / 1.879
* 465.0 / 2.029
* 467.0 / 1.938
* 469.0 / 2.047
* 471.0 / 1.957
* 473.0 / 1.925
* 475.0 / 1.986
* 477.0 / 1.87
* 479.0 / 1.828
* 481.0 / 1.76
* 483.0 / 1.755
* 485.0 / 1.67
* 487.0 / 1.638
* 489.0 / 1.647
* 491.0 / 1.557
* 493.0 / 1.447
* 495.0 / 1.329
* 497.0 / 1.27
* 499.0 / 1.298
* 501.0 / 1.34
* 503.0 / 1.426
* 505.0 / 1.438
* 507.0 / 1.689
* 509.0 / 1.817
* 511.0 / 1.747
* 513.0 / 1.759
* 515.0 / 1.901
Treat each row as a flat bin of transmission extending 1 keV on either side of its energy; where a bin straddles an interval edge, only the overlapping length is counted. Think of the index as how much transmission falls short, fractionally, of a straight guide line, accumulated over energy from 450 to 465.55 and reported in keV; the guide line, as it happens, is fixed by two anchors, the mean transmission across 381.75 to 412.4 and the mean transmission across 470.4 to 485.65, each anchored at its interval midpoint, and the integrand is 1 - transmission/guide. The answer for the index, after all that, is 2.31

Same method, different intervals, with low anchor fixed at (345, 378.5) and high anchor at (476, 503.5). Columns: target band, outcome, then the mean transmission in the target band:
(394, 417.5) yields -2.4 keV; 2.06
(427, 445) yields 8.3 keV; 0.945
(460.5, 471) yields -1.9 keV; 1.95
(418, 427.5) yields 0.6 keV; 1.7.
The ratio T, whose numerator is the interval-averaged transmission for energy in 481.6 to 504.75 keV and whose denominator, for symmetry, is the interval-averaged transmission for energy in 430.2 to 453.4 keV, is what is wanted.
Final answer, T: 1.47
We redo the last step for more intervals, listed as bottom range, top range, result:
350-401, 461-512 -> 0.85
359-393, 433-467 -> 0.67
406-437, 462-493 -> 1.15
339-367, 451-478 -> 0.85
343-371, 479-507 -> 0.74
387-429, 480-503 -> 0.78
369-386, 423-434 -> 0.63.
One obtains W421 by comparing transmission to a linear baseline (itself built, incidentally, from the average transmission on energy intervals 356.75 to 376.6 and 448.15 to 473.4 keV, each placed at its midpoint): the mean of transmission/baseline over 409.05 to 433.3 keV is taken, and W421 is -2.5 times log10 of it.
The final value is 0.11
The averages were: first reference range 2.03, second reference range 1.69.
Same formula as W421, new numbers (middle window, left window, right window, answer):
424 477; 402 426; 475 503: 0.23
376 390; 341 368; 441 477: 0.04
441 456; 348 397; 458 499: 0.39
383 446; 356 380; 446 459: 0.01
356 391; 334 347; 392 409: 0.05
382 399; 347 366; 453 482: 0.01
